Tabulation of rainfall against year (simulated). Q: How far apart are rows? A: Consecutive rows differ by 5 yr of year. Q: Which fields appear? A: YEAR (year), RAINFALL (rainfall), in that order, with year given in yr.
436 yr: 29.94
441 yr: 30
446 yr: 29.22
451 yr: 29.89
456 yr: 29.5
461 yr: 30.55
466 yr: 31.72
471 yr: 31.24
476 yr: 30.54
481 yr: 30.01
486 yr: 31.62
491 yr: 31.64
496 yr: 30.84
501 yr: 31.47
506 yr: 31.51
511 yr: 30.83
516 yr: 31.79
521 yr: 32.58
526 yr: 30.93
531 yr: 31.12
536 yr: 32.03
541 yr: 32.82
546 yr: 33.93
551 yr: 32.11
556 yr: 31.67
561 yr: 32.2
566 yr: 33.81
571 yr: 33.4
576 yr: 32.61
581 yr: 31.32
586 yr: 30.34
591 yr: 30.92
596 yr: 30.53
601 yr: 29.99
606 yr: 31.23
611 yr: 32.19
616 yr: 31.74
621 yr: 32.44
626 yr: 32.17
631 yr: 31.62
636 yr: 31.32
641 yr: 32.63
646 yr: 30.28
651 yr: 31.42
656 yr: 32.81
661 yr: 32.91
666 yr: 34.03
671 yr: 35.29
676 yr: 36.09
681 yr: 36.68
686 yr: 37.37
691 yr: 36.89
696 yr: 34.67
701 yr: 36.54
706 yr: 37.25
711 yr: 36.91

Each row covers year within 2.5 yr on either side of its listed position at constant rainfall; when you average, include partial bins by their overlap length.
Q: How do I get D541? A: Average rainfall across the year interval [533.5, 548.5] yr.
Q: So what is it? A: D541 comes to 32.9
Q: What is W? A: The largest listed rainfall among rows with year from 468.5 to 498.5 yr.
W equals 31.64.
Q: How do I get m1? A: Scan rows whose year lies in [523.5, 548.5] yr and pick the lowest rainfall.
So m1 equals 30.93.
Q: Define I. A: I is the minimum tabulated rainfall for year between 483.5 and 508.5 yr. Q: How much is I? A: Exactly 30.84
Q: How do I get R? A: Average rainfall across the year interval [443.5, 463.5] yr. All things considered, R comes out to 29.8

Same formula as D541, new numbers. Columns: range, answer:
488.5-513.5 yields 31.3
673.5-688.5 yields 36.7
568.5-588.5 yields 31.9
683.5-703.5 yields 36.4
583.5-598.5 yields 30.6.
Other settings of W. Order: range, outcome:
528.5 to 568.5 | 33.93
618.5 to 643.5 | 32.63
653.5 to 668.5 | 34.03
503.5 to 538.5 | 32.58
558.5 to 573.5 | 33.81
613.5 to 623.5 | 32.44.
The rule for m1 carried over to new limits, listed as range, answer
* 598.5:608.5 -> 29.99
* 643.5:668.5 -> 30.28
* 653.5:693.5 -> 32.81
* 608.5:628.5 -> 31.74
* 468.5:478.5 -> 30.54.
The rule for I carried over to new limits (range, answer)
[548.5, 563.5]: 31.67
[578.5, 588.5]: 30.34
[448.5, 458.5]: 29.5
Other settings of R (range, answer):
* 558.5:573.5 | 33.1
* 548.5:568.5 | 32.4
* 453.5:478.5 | 30.7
